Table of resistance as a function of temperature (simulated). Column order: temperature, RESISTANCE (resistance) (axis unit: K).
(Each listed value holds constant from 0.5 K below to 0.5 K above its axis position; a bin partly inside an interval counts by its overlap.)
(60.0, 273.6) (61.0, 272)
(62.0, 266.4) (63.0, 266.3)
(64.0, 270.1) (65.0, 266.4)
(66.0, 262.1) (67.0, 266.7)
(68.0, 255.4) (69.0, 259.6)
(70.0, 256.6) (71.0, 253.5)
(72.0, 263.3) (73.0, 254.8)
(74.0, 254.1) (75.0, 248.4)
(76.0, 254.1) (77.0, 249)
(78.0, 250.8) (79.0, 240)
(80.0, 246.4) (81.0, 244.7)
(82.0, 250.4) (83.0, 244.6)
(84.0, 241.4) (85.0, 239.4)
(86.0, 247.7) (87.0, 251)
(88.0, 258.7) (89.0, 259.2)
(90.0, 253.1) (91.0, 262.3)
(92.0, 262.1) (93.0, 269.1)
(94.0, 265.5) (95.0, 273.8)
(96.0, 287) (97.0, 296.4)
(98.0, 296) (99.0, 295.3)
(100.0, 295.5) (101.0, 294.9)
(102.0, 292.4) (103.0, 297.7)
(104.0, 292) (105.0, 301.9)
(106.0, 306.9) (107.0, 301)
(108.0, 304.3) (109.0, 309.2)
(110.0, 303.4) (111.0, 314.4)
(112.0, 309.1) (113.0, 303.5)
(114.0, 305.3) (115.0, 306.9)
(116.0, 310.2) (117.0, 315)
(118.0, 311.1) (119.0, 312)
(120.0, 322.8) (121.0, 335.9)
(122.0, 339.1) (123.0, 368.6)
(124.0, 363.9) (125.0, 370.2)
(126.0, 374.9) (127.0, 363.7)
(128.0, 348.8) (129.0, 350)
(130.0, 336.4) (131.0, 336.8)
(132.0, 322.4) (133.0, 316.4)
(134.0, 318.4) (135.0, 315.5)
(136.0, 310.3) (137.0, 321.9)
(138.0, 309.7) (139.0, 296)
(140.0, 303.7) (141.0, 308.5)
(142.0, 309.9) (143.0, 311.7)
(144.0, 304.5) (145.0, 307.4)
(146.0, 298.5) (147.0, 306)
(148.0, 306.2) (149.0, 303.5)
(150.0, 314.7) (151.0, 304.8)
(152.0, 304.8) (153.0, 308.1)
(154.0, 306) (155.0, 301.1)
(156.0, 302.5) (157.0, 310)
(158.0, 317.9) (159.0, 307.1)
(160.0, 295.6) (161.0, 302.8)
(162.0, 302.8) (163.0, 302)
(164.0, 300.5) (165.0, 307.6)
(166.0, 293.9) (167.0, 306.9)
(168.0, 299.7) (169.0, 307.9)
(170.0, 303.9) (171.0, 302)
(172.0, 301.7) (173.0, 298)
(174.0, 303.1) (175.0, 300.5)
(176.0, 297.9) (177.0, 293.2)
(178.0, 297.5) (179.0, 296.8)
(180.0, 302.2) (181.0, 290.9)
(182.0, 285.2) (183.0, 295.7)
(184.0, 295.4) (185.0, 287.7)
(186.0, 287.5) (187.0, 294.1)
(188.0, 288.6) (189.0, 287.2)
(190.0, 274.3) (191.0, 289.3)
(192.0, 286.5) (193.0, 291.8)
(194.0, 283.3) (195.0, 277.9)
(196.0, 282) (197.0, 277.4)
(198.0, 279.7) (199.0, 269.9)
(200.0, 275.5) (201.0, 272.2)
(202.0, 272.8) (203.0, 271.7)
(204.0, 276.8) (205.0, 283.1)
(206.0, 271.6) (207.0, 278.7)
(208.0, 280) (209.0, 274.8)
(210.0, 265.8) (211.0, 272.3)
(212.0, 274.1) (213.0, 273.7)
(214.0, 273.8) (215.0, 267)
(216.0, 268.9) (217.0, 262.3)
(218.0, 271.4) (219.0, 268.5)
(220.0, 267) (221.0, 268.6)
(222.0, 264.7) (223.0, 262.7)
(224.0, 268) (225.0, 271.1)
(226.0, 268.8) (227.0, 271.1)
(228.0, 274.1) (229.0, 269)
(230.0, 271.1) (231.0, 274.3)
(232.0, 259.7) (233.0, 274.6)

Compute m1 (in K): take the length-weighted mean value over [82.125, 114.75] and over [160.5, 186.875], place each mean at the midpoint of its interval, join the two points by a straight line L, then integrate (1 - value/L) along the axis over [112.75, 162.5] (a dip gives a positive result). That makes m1 -4.8 K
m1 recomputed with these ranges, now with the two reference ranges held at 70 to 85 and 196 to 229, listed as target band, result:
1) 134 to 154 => -3.63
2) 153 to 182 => -4.08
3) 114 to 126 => -3.57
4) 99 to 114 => -2.79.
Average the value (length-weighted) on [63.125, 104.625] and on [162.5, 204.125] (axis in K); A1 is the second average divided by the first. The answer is 1.1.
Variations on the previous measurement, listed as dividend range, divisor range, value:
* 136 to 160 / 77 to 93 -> 1.22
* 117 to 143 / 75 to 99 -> 1.27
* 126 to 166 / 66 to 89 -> 1.24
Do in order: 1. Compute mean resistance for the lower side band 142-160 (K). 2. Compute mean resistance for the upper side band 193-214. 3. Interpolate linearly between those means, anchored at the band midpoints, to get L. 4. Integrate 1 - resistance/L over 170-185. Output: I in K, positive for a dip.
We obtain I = -0.31 K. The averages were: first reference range 307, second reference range 276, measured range 297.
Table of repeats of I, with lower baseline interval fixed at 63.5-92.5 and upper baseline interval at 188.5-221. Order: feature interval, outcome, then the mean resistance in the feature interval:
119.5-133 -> -4.4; 348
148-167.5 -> -2.7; 305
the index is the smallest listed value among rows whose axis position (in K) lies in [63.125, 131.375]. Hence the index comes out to 239.4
